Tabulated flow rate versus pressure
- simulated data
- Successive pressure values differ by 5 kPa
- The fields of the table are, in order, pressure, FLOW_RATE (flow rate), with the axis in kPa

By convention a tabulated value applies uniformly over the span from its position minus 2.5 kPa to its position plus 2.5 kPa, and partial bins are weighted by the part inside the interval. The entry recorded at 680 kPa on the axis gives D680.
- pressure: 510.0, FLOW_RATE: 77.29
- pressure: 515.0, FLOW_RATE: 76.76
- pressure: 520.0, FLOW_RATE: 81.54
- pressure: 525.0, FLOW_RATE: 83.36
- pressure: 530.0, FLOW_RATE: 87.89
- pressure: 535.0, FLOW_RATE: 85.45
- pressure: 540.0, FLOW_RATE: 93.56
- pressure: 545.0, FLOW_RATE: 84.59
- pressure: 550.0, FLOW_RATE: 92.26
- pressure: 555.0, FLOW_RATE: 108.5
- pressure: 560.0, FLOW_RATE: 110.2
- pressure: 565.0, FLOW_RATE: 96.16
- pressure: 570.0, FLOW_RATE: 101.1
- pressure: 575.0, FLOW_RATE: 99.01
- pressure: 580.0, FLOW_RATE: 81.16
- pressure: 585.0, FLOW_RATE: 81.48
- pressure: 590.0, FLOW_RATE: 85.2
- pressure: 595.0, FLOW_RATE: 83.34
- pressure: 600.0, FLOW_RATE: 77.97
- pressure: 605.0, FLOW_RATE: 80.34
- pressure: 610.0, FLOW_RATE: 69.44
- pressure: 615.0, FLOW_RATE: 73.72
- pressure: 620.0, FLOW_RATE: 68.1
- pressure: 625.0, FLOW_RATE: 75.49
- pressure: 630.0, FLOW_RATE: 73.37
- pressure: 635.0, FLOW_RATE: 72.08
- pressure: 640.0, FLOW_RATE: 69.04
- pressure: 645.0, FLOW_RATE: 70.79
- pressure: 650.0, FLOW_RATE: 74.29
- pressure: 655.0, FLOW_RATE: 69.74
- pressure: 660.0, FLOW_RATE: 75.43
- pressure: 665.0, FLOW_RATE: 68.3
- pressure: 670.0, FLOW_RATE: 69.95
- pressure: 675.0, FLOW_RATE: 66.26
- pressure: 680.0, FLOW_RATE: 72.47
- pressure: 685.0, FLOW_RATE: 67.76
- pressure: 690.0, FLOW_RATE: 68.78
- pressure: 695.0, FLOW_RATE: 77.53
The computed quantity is 72.47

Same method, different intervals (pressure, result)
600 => 77.97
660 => 75.43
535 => 85.45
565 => 96.16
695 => 77.53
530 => 87.89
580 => 81.16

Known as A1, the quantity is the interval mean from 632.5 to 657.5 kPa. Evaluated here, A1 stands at 71.2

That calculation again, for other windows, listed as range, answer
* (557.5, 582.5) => 97.5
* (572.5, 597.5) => 86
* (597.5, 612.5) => 75.9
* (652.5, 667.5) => 71.2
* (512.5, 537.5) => 83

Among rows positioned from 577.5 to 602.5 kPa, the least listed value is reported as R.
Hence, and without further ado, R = 77.97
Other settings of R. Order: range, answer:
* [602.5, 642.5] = 68.1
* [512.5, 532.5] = 76.76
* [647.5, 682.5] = 66.26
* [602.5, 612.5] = 69.44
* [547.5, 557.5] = 92.26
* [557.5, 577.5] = 96.16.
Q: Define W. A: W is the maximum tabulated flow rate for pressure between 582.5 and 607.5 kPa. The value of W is 85.2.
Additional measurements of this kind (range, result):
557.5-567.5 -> 110.2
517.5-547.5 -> 93.56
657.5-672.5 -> 75.43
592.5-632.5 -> 83.34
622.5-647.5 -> 75.49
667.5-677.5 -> 69.95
